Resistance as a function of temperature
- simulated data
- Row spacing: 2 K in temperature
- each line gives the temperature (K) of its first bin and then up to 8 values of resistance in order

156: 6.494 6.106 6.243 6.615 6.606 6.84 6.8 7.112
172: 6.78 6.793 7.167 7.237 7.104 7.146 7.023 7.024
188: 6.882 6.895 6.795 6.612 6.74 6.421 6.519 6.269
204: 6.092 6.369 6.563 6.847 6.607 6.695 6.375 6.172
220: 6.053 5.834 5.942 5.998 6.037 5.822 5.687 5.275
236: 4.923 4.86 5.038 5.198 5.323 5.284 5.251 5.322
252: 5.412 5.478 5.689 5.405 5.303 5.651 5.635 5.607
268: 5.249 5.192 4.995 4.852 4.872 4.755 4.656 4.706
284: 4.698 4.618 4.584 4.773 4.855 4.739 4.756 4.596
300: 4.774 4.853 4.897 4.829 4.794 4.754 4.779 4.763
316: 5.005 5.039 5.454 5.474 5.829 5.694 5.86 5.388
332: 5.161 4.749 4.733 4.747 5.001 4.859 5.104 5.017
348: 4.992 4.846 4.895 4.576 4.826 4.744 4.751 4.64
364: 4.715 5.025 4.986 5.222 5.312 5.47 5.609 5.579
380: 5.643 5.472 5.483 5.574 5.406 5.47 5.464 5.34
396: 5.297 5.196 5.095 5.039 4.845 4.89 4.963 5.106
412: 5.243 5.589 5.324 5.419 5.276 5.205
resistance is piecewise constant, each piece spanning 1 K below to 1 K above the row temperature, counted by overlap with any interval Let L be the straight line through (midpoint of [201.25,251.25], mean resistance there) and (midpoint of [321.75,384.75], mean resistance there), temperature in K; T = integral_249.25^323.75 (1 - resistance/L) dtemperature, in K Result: 6.4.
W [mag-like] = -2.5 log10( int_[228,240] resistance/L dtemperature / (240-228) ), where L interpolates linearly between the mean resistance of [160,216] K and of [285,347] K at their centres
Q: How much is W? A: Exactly 0.14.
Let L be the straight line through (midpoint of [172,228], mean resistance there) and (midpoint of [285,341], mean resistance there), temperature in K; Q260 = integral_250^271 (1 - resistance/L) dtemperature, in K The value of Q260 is 1.0 K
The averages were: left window 6.59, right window 4.98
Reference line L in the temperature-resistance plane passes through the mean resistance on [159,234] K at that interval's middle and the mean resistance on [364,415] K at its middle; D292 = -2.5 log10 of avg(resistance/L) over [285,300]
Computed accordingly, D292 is 0.25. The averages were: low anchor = 6.54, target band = 4.71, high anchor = 5.28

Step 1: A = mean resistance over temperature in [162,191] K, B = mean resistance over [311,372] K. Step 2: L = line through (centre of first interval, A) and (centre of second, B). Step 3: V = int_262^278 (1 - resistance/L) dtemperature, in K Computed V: 1.81 K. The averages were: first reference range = 6.95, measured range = 5.2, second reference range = 5.03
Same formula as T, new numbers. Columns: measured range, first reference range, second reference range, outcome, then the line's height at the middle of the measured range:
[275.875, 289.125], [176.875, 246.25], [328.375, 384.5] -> 2.3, 5.66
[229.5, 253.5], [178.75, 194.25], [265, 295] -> 1.9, 5.73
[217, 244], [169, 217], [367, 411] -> 3.7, 6.47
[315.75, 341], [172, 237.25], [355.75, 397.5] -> 1.5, 5.58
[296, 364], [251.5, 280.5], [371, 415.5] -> 4.0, 5.29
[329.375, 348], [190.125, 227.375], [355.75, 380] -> 1.3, 5.34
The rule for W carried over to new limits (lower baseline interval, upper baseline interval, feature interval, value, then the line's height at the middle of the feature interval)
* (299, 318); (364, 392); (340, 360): 0.06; 5.16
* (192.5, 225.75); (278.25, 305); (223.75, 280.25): 0.04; 5.52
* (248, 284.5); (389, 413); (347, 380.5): 0.03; 5.17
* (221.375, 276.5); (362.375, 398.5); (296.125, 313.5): 0.13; 5.37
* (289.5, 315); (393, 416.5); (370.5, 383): -0.09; 5.05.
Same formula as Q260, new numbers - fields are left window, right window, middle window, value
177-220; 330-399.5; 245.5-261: 1.9 K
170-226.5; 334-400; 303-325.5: 2.1 K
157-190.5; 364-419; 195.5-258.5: 6.0 K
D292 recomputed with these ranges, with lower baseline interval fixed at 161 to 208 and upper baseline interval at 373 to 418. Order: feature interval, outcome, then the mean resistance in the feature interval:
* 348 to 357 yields 0.17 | 4.81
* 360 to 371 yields 0.13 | 4.9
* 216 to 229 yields 0.08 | 6.03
